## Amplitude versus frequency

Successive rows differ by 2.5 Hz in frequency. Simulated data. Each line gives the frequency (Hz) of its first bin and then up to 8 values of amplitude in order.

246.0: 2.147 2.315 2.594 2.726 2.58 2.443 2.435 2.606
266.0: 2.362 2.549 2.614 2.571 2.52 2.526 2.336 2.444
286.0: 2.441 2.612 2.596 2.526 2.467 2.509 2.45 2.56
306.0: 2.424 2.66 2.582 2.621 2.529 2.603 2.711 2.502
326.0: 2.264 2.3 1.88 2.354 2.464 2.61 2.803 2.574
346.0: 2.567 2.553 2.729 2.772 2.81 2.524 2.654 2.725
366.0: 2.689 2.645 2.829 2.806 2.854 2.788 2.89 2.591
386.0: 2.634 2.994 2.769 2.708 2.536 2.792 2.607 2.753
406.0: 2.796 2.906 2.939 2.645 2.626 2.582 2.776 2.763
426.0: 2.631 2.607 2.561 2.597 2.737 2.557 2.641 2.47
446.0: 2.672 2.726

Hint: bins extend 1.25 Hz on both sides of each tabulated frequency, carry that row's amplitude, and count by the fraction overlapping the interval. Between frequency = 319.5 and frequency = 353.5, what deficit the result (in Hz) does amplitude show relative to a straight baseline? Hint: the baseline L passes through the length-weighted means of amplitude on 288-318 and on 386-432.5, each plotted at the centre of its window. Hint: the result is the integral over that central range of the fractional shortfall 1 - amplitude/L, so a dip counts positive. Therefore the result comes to 1.35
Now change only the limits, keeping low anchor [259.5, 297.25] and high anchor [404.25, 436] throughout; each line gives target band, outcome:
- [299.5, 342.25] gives 1.27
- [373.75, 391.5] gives -0.93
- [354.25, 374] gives -0.61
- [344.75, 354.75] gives -0.19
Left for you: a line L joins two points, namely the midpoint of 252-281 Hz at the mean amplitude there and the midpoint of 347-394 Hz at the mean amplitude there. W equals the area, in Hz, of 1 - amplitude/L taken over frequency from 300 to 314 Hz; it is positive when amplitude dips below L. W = 0.3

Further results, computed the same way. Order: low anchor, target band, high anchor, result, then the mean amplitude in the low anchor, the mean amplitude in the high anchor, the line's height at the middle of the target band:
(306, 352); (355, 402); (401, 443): -2.21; 2.51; 2.69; 2.61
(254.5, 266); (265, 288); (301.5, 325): 0.31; 2.5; 2.57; 2.52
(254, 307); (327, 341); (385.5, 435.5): 1.23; 2.51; 2.71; 2.59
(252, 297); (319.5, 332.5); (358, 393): 1.47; 2.52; 2.75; 2.64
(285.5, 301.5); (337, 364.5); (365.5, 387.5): 0.18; 2.52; 2.75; 2.68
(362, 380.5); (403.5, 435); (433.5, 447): -0.53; 2.77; 2.61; 2.66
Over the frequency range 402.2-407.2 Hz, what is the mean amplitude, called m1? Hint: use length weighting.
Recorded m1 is 2.77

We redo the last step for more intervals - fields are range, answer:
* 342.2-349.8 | 2.57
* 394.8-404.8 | 2.67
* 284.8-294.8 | 2.54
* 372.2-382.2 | 2.83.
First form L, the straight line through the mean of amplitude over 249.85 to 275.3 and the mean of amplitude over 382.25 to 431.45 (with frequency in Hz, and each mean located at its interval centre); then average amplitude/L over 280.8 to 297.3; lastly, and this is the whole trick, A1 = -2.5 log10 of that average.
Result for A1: 0.03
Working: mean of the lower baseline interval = 2.55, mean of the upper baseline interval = 2.71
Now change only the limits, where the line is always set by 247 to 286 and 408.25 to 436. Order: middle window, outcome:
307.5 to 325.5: -0.01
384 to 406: -0.03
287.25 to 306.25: 0.01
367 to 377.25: -0.06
